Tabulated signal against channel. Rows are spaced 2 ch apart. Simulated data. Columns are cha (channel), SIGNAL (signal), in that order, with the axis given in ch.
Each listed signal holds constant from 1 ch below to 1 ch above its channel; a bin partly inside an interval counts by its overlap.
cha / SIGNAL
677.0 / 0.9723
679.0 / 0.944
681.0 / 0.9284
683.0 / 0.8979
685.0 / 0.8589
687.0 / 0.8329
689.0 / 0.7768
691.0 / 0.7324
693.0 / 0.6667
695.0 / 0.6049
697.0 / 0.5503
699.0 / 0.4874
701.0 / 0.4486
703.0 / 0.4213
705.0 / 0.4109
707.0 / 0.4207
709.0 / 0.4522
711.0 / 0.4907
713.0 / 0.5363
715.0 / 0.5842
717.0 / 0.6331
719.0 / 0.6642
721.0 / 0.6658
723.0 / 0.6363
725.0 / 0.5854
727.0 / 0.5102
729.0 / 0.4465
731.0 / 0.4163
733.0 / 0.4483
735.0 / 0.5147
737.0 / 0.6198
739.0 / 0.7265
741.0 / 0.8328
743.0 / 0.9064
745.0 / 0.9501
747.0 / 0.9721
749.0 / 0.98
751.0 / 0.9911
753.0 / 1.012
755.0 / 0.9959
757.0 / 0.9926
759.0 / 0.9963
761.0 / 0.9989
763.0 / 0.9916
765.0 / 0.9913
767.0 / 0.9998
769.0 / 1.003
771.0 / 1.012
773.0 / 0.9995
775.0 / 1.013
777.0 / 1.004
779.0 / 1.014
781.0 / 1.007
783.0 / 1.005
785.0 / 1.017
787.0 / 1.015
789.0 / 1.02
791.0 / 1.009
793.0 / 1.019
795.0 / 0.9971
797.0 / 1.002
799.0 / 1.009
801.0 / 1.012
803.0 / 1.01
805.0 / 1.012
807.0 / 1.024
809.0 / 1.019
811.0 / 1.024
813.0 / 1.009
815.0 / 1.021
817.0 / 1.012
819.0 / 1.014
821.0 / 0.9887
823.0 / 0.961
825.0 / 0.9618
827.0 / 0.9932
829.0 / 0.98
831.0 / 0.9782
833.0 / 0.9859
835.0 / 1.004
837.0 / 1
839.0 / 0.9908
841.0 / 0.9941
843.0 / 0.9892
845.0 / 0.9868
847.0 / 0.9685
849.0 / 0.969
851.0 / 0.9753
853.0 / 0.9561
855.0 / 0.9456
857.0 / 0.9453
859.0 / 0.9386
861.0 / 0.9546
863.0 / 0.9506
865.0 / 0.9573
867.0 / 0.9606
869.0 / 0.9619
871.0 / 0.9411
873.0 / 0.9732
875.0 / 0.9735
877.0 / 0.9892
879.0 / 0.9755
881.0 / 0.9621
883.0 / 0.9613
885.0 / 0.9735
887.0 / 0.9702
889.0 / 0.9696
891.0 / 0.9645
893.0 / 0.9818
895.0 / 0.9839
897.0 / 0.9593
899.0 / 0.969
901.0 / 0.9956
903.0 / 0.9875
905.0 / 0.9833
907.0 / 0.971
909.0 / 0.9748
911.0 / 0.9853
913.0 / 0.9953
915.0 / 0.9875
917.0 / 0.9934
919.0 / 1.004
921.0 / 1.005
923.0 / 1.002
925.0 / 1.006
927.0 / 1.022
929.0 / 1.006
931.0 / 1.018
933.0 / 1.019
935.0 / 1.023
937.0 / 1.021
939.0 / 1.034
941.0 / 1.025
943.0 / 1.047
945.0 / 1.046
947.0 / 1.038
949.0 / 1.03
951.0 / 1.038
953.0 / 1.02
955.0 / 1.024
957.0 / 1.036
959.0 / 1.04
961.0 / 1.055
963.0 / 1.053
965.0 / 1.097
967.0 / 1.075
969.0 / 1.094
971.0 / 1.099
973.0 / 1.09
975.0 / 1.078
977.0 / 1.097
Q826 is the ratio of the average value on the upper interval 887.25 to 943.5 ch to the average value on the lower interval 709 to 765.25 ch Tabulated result 1.3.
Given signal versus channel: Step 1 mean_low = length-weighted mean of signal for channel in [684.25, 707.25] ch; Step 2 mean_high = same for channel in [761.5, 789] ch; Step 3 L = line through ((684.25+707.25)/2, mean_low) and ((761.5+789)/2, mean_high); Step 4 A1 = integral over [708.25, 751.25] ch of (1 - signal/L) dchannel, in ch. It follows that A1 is 6.9 ch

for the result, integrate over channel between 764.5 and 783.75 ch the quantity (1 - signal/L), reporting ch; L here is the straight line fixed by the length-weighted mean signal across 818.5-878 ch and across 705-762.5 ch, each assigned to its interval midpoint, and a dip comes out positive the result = -4.9 ch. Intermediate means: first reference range 0.711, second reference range 0.973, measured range 1.01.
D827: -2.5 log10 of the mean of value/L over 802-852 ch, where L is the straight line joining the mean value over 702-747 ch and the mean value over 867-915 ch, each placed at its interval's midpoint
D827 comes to -0.20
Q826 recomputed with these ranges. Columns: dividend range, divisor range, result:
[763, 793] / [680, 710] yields 1.59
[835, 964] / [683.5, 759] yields 1.47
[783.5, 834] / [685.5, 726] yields 1.72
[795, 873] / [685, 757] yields 1.49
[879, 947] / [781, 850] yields 1.00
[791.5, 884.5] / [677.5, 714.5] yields 1.54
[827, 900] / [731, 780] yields 1.07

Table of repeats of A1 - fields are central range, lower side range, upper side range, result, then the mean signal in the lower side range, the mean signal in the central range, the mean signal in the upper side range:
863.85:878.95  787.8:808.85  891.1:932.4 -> 0.5 ch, 1.01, 0.966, 0.991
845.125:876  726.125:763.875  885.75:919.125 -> -0.8 ch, 0.806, 0.959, 0.98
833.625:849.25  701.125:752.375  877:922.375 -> -2.3 ch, 0.632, 0.989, 0.98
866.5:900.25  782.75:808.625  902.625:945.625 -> 1.3 ch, 1.01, 0.969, 1.01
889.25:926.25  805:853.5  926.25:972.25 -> 1.4 ch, 0.993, 0.986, 1.04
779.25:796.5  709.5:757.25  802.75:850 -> -2.7 ch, 0.706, 1.01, 0.995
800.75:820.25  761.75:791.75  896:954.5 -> -0.2 ch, 1.01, 1.02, 1.01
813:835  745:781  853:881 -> -0.4 ch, 0.997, 0.991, 0.959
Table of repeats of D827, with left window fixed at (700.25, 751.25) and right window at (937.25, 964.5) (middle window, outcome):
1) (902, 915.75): -0.03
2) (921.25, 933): -0.02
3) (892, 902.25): -0.04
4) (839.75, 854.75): -0.15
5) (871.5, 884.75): -0.08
